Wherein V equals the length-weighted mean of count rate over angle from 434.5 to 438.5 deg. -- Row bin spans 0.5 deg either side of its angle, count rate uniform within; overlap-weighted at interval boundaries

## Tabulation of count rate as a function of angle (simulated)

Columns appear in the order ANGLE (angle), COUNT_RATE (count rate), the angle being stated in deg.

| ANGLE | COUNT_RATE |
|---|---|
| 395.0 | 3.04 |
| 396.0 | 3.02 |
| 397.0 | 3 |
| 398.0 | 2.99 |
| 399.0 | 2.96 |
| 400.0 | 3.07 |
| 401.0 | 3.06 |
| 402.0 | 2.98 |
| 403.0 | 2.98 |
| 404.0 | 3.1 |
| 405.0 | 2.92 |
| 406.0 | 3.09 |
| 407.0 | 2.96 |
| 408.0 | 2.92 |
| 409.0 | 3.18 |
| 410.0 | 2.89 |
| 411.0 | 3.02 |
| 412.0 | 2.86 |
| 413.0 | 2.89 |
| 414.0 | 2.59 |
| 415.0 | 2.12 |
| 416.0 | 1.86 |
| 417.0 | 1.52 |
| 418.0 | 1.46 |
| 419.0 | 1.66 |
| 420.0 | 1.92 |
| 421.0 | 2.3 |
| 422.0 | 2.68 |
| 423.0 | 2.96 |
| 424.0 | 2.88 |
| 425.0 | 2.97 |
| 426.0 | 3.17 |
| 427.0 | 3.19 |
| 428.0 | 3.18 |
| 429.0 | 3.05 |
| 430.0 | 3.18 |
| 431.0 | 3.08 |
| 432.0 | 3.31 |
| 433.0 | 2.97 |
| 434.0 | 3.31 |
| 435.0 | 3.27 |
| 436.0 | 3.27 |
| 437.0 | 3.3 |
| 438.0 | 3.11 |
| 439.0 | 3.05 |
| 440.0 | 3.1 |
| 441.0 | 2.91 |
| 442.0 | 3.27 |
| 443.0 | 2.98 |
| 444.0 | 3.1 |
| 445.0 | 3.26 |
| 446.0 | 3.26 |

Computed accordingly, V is 3.24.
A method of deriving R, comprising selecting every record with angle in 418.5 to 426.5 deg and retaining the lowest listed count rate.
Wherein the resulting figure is 1.66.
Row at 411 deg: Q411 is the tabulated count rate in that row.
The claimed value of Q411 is 3.02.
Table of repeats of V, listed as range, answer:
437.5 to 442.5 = 3.09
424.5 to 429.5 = 3.11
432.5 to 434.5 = 3.14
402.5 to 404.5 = 3.04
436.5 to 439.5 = 3.15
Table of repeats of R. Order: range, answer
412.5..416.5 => 1.86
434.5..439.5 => 3.05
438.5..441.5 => 2.91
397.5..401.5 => 2.96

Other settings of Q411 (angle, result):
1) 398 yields 2.99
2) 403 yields 2.98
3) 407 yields 2.96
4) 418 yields 1.46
